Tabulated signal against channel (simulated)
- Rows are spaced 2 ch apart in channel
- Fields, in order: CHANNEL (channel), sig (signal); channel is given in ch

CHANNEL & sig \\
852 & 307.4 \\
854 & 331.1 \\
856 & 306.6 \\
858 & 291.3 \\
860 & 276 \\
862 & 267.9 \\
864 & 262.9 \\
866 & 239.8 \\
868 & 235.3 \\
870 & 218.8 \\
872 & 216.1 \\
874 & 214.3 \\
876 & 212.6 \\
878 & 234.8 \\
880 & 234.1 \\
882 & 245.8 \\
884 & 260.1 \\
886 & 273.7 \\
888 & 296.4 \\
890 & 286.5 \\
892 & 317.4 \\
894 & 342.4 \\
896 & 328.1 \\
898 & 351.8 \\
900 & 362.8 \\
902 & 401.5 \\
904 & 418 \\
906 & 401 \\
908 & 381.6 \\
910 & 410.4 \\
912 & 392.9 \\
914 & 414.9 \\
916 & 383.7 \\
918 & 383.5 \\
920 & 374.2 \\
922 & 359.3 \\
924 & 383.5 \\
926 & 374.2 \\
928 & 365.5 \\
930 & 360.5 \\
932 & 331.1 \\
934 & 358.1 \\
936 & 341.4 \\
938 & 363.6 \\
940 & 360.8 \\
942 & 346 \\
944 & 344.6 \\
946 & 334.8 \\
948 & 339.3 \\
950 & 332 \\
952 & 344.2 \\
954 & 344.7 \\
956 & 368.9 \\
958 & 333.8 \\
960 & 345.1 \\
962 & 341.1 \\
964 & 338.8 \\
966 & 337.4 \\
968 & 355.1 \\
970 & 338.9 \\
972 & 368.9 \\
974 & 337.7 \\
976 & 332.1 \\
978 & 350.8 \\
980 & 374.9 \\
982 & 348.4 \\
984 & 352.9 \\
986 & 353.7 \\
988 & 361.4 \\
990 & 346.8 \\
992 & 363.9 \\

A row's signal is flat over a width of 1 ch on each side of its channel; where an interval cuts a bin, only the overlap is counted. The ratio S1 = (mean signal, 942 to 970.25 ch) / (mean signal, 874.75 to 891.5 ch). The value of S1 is 1.3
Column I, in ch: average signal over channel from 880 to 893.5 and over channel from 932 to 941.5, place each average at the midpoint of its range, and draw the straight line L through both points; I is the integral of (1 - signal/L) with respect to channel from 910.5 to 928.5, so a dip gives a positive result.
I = -3.1 ch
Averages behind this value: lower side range 279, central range 383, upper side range 353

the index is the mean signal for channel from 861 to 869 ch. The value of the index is 251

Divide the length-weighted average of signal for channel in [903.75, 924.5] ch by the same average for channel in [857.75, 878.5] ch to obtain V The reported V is 1.6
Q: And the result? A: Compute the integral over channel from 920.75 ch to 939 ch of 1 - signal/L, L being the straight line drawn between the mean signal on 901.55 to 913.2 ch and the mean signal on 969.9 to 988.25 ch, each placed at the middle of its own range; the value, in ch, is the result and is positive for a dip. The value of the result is 1.2 ch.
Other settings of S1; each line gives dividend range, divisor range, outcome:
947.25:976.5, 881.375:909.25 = 1.03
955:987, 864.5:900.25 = 1.30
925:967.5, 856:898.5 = 1.30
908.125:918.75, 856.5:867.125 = 1.47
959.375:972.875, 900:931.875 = 0.90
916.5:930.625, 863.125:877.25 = 1.63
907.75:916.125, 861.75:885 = 1.69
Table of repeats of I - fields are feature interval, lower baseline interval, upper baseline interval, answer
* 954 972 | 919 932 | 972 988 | 0.5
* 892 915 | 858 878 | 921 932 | -4.6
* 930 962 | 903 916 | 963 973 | 1.9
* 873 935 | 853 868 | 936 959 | -4.6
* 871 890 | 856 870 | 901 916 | 4.3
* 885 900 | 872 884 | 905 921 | -1.0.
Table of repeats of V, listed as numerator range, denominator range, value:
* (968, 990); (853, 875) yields 1.35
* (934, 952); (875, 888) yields 1.40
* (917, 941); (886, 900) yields 1.13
